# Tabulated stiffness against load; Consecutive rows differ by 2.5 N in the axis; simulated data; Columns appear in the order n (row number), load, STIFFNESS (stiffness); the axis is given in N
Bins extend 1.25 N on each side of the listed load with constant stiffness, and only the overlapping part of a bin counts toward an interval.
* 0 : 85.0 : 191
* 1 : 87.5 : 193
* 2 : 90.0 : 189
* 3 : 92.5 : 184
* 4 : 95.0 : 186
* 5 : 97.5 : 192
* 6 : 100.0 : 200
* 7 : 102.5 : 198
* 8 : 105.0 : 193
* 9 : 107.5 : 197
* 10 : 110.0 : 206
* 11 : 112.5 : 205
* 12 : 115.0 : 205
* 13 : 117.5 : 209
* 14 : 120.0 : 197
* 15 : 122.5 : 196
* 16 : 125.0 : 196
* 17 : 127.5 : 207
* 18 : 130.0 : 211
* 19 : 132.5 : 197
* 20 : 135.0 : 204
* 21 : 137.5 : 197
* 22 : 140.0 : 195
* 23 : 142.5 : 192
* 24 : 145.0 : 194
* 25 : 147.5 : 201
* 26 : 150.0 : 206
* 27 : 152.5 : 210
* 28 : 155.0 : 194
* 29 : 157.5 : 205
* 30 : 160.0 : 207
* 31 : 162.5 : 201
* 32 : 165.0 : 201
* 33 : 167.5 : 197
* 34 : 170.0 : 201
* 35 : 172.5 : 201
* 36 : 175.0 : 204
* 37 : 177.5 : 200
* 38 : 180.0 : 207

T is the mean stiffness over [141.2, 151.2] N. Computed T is 198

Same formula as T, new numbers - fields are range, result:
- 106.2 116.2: 203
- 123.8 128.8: 202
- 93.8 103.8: 194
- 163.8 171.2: 200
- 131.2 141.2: 198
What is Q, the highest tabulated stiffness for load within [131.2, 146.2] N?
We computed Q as 204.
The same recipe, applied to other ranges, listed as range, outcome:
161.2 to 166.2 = 201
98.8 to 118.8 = 209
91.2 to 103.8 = 200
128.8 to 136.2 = 211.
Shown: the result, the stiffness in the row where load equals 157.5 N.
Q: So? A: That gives 205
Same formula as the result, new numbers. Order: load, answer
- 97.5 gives 192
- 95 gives 186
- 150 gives 206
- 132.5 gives 197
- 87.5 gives 193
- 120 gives 197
